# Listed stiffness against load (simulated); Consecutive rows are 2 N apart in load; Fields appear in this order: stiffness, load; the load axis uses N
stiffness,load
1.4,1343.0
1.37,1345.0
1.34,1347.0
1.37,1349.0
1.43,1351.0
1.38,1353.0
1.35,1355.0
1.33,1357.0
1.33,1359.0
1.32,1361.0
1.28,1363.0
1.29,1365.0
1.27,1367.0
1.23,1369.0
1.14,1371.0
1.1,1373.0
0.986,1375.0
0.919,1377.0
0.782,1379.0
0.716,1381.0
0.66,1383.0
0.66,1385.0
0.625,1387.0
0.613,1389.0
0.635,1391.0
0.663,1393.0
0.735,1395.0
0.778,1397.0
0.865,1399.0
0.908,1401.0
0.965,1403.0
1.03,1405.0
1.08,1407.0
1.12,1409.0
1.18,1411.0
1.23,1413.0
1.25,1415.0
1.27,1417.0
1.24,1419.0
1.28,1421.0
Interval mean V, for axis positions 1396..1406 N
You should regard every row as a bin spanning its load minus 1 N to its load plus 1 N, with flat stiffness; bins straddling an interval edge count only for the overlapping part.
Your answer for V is 0.909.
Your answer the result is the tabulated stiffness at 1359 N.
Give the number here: 1.33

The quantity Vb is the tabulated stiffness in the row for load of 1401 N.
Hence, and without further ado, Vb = 0.908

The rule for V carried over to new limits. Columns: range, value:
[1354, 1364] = 1.32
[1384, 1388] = 0.643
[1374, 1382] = 0.851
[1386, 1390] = 0.619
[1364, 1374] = 1.21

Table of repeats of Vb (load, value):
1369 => 1.23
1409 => 1.12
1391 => 0.635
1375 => 0.986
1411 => 1.18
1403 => 0.965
